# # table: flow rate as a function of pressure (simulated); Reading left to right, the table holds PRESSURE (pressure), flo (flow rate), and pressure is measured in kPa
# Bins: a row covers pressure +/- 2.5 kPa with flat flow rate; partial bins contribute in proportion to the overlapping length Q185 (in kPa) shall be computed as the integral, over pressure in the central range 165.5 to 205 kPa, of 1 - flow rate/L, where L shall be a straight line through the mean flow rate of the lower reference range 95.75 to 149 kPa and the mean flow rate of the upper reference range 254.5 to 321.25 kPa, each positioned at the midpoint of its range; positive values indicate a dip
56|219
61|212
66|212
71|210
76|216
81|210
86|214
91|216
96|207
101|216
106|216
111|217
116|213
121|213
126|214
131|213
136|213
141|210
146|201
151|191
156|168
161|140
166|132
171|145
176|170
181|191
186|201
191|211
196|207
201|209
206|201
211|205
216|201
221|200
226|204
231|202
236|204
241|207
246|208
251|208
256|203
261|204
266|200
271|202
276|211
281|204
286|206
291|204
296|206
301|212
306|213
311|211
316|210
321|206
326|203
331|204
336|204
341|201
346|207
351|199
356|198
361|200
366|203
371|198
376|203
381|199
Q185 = 4.4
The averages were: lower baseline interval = 212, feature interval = 187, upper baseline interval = 207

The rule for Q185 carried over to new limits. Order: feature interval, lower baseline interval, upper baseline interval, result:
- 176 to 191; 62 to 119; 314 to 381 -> 1.09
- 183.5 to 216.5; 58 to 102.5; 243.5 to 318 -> 0.61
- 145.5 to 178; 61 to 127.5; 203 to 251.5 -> 7.34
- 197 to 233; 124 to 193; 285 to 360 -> -2.07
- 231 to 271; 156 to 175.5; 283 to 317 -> -4.07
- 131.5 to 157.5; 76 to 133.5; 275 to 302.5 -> 1.62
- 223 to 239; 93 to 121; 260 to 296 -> 0.29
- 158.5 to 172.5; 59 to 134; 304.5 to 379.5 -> 4.79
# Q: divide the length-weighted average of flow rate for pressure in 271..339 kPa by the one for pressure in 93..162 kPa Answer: 1.0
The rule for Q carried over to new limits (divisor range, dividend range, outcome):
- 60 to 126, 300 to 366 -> 0.96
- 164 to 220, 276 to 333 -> 1.10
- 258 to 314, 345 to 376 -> 0.97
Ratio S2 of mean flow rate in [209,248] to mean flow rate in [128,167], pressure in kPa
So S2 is 1.1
